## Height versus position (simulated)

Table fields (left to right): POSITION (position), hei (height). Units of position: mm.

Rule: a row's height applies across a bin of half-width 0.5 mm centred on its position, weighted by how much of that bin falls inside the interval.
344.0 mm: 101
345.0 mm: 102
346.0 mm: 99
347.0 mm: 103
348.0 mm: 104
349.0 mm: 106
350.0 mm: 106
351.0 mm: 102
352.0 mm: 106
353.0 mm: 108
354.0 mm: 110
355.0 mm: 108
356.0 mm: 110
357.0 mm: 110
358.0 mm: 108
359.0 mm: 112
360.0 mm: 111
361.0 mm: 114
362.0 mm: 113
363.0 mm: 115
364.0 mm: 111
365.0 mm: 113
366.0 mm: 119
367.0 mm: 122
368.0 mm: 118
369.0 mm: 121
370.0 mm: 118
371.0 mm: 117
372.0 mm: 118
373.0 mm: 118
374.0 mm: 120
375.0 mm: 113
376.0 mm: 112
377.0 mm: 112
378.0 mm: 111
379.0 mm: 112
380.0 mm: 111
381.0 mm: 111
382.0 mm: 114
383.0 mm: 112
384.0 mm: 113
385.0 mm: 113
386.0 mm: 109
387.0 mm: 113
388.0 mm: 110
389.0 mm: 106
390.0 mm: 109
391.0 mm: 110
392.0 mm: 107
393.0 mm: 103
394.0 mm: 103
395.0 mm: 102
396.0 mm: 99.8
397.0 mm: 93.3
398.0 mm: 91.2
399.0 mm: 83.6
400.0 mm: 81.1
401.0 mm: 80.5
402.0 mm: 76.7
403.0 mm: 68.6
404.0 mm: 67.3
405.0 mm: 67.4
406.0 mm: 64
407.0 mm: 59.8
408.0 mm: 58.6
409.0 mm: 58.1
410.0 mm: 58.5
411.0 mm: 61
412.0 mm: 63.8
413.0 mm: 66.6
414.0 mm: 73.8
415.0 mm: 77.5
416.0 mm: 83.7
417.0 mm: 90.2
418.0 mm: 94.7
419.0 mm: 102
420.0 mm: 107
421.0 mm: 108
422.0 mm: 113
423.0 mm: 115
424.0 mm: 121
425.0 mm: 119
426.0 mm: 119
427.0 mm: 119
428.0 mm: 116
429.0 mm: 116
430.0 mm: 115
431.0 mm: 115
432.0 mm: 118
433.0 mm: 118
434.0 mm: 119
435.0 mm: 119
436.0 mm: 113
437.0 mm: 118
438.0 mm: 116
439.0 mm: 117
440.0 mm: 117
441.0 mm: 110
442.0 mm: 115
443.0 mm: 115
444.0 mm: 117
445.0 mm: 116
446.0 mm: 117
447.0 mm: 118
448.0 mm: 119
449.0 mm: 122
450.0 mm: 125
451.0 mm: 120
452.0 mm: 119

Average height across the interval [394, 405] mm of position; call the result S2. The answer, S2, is 84.5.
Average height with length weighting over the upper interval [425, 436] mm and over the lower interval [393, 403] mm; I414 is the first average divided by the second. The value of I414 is 1.31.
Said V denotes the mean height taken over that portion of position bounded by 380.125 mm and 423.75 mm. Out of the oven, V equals 91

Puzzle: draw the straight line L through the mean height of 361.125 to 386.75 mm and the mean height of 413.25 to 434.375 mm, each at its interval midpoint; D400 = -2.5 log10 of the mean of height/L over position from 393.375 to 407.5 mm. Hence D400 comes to 0.33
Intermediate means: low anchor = 115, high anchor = 107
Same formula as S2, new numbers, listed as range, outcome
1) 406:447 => 102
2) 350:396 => 112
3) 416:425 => 106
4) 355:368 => 113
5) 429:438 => 117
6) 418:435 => 115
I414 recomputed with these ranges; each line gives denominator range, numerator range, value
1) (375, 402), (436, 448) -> 1.11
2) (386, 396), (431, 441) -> 1.09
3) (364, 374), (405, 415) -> 0.54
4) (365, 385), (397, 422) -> 0.68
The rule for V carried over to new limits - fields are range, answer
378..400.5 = 105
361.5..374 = 117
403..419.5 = 71.6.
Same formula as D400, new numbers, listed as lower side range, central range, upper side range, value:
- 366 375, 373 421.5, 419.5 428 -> 0.247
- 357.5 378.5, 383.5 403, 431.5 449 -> 0.164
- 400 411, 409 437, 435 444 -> -0.096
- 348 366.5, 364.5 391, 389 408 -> -0.160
